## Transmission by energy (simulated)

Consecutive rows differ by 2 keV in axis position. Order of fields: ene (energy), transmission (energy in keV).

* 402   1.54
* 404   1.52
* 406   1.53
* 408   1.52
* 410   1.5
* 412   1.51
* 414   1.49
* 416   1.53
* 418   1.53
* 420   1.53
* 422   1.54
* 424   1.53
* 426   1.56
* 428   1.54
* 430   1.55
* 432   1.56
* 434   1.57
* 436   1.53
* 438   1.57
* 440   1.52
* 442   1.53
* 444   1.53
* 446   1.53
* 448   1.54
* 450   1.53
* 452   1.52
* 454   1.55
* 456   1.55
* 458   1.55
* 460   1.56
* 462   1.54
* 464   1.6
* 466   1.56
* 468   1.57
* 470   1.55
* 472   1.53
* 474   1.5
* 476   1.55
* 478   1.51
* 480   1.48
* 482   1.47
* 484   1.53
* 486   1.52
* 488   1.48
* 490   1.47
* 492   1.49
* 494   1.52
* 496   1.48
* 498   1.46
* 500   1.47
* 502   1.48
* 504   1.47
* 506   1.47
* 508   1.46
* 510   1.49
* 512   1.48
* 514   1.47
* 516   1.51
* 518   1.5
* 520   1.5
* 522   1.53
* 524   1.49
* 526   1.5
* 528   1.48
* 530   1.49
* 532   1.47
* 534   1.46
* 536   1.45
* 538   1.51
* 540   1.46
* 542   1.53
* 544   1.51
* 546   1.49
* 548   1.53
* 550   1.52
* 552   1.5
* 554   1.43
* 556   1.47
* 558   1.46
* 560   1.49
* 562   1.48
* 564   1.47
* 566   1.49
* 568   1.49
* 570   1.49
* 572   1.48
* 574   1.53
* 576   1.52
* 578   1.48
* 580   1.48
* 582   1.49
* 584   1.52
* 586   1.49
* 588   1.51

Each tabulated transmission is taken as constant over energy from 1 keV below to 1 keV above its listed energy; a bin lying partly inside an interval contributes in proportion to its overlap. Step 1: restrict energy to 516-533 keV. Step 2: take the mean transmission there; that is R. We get 1.5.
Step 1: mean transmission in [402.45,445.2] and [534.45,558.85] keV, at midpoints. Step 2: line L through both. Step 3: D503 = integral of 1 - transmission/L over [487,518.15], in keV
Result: 0.5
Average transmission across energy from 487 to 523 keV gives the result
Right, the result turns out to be 1.49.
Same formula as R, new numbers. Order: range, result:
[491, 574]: 1.49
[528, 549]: 1.49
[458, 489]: 1.53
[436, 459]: 1.54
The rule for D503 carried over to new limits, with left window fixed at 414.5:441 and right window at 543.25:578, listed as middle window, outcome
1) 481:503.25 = 0.4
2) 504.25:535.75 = 0.4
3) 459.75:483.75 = -0.1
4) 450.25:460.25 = -0.1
